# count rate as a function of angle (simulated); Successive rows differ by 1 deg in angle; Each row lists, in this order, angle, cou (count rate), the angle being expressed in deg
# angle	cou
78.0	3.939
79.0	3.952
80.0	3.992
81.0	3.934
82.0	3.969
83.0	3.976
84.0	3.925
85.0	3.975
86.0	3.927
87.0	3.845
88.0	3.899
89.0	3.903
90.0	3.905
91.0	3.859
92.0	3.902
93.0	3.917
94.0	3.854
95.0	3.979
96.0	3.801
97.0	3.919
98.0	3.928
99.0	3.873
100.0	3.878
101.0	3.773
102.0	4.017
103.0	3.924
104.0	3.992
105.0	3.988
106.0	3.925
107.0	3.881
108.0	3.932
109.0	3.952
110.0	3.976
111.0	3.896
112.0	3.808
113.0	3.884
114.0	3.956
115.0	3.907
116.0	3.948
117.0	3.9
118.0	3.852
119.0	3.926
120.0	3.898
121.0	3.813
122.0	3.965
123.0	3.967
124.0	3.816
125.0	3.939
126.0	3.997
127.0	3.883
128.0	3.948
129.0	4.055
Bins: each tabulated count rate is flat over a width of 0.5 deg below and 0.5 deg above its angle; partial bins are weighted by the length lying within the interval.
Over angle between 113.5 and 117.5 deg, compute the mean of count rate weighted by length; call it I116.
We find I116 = 3.93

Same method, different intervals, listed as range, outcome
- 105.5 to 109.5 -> 3.92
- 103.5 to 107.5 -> 3.95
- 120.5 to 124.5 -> 3.89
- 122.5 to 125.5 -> 3.91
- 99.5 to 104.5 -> 3.92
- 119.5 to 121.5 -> 3.86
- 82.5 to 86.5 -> 3.95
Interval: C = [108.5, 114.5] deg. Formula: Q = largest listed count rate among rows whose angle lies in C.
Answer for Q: 3.976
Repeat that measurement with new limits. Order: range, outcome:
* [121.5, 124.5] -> 3.967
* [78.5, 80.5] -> 3.992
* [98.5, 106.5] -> 4.017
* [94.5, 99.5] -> 3.979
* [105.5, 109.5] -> 3.952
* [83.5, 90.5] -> 3.975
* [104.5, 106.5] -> 3.988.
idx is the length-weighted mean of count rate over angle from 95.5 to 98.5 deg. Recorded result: 3.88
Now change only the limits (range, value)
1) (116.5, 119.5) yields 3.89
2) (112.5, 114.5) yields 3.92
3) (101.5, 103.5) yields 3.97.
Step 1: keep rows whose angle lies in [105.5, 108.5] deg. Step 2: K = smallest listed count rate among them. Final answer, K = 3.881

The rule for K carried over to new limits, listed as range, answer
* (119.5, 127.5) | 3.813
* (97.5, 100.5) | 3.873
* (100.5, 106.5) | 3.773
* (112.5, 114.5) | 3.884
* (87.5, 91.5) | 3.859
